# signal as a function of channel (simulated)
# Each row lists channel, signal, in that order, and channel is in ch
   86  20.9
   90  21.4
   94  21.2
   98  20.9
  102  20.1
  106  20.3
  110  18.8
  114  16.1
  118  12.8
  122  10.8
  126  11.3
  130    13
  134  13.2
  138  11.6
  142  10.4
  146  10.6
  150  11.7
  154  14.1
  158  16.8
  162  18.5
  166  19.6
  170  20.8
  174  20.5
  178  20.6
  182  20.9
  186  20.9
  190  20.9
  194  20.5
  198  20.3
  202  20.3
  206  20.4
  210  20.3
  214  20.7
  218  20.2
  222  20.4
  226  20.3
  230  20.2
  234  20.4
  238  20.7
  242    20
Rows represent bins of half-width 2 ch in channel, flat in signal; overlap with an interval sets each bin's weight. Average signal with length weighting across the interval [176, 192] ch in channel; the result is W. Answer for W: 20.8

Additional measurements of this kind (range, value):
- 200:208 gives 20.4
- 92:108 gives 20.6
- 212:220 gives 20.4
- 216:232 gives 20.3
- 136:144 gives 11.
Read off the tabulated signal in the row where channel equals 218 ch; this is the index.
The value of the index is 20.2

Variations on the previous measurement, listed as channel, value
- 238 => 20.7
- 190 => 20.9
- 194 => 20.5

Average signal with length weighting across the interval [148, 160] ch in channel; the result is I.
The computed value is 14.2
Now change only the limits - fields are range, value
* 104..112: 19.6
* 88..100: 21.2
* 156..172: 18.9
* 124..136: 12.5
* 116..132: 12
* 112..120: 14.5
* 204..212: 20.4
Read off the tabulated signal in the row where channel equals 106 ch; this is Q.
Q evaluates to 20.3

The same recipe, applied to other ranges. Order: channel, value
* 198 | 20.3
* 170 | 20.8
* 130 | 13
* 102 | 20.1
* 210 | 20.3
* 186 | 20.9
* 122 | 10.8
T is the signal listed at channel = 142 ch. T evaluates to 10.4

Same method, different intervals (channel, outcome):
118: 12.8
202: 20.3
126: 11.3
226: 20.3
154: 14.1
